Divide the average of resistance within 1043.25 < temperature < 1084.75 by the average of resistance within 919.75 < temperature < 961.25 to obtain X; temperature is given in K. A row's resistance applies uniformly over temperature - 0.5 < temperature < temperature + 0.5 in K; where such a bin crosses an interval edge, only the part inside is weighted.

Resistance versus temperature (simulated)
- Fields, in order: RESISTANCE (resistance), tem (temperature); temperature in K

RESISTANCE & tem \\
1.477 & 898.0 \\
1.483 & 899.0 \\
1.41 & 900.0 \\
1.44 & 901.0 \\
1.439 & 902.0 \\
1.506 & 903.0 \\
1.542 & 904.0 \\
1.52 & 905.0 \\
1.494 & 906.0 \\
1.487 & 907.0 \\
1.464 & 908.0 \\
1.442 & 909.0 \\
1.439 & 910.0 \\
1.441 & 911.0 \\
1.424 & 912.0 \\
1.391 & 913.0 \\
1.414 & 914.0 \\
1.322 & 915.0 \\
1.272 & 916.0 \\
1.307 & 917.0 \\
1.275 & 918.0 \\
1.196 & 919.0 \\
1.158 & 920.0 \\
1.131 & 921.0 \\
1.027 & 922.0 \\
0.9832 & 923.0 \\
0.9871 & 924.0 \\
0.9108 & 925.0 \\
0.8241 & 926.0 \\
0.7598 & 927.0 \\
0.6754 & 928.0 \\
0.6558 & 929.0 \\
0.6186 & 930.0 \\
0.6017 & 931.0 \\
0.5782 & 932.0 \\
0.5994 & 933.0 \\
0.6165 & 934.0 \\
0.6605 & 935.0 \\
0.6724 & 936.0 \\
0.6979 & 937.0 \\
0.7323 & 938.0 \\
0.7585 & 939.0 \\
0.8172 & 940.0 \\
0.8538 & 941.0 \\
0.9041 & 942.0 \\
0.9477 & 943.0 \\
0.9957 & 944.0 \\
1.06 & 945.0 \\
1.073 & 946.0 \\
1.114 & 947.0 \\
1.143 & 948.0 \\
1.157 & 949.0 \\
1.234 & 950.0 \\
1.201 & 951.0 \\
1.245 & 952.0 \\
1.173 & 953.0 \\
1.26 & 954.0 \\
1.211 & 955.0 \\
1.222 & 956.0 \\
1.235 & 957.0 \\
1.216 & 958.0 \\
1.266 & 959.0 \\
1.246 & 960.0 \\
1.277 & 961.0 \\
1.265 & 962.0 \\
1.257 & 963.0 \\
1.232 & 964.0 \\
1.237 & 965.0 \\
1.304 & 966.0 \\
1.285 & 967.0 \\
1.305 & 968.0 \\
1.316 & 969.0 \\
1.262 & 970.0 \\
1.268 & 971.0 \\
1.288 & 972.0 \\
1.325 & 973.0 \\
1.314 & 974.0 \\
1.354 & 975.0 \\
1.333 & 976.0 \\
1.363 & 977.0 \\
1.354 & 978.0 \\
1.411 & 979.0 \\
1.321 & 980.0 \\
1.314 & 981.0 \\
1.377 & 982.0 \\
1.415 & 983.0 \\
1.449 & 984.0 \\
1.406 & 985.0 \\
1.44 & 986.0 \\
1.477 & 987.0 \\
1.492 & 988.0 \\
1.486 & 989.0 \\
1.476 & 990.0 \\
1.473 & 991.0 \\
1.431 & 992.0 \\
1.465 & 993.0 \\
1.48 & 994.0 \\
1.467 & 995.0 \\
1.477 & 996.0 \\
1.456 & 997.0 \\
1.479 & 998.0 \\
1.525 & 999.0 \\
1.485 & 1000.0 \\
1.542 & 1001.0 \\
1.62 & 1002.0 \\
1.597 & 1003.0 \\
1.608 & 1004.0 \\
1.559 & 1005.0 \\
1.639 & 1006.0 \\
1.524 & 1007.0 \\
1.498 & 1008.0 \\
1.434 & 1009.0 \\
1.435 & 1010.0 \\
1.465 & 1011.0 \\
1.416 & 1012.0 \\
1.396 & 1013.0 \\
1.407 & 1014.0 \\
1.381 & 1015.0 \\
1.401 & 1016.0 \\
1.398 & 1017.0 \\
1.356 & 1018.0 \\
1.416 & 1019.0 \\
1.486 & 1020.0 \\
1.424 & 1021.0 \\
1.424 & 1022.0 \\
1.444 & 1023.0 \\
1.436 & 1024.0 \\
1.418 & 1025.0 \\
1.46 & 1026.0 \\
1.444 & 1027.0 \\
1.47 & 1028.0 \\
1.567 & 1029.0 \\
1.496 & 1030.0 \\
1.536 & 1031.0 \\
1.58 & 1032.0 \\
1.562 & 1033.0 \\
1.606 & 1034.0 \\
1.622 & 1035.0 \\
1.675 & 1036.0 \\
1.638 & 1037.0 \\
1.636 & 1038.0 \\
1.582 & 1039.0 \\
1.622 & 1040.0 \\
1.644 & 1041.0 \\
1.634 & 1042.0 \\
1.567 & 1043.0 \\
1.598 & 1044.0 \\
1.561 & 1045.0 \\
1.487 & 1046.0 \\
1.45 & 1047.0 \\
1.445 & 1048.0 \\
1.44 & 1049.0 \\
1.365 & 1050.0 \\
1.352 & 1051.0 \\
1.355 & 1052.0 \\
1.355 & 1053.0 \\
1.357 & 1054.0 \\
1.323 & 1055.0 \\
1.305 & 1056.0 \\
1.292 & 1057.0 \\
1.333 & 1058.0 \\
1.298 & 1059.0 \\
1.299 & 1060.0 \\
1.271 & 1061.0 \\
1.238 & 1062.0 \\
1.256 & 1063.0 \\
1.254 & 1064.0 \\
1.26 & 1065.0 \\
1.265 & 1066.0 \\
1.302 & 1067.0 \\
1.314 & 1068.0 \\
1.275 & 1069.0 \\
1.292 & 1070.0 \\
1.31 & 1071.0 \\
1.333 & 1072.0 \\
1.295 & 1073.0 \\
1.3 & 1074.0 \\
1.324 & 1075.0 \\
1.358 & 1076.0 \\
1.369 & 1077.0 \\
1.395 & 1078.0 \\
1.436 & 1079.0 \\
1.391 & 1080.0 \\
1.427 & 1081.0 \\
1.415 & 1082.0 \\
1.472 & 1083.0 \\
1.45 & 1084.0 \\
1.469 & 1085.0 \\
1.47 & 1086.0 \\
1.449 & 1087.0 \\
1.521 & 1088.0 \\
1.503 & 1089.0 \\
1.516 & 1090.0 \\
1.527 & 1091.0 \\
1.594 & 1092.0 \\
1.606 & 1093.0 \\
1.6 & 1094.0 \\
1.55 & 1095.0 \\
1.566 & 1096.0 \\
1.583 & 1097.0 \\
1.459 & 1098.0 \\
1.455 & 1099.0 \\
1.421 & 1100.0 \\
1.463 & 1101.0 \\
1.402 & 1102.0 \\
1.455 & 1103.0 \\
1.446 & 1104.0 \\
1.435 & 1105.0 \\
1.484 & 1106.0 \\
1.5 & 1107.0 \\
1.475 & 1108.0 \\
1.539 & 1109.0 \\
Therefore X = 1.41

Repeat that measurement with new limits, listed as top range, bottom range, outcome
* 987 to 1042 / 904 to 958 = 1.40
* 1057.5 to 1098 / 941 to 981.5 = 1.14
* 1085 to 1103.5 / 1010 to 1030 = 1.05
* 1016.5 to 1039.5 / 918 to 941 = 1.85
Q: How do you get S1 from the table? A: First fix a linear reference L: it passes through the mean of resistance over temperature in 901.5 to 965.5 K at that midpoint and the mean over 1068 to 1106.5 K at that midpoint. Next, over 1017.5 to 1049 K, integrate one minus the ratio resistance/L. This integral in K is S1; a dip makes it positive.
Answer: -4.8 K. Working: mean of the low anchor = 1.11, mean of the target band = 1.52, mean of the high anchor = 1.44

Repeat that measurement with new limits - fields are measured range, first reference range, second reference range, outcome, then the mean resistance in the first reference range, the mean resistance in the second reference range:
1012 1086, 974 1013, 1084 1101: 3.3 K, 1.46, 1.51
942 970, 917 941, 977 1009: -2.4 K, 0.834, 1.47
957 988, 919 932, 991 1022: -2.7 K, 0.863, 1.47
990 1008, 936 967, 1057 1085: -4.8 K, 1.11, 1.33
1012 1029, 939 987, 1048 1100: -1.4 K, 1.23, 1.39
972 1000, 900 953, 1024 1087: -4.0 K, 1.08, 1.42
